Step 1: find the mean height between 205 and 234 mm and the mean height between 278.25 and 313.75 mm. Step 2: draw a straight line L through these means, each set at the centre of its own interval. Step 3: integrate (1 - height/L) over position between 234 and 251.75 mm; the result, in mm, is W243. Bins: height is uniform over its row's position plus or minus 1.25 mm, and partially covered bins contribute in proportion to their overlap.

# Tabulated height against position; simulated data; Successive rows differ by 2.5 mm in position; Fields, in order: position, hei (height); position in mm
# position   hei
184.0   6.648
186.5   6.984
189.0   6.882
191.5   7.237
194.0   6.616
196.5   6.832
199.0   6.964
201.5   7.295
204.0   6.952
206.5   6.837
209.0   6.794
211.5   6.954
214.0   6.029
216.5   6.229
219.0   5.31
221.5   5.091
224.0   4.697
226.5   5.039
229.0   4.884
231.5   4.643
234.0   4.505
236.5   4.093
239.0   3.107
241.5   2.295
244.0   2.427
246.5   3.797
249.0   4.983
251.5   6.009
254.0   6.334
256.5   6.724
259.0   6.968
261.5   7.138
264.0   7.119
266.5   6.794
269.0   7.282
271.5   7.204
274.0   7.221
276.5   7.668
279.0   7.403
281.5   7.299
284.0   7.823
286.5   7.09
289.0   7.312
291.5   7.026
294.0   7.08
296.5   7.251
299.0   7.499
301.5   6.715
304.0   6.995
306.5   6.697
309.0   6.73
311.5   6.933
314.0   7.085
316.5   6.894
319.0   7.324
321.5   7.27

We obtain 6.9 mm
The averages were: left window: 5.64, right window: 7.13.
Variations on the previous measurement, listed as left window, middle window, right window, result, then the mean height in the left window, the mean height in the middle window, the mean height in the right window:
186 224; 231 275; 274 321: 8.9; 6.53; 5.48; 7.16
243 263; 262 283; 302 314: -4.2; 5.61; 7.25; 6.86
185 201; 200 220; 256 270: 1.1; 6.93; 6.57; 7.01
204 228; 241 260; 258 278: 5.0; 5.93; 5.02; 7.18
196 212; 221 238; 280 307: 5.7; 6.95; 4.67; 7.18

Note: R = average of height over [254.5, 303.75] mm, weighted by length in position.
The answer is 7.17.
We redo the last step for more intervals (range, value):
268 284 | 7.38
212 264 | 5.09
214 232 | 5.21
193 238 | 5.86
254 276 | 7.04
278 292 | 7.34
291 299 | 7.19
